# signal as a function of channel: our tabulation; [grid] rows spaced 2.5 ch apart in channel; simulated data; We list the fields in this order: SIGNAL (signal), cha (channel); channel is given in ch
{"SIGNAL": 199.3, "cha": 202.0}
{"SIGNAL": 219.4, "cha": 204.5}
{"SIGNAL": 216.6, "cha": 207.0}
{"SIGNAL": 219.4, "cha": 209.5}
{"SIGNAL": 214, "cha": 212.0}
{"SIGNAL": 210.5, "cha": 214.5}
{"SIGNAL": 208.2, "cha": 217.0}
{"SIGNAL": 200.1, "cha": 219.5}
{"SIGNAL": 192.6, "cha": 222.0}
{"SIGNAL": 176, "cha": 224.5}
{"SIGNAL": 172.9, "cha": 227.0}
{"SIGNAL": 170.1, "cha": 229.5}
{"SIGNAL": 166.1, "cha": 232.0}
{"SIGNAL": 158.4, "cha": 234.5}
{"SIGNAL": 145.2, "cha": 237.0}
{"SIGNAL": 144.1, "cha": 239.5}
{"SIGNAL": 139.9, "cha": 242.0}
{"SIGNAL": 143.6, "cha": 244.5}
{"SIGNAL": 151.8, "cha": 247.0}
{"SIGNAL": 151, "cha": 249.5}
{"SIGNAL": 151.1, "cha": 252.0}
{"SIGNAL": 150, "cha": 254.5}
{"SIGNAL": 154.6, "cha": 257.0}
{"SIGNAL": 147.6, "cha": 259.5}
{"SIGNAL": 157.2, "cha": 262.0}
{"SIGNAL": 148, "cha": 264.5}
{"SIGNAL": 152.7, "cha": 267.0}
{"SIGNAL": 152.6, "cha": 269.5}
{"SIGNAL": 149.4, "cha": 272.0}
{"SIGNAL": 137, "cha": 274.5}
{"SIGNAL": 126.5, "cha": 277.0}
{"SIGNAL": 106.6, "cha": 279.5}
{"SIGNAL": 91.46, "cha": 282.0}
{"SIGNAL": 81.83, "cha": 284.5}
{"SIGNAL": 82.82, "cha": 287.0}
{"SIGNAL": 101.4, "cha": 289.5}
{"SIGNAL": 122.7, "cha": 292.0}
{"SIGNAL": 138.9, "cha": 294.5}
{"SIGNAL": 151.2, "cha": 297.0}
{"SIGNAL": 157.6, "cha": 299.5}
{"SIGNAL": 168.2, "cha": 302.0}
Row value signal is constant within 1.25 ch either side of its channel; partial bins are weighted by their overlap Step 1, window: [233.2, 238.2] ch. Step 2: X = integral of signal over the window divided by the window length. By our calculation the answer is 152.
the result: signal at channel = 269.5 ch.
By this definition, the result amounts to 152.6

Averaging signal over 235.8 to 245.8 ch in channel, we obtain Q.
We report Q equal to 143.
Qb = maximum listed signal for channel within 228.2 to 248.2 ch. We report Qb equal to 170.1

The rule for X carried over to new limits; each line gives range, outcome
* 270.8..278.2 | 138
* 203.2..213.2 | 217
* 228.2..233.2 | 168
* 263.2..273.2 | 151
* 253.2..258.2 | 152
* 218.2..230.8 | 182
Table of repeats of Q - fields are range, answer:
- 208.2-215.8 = 215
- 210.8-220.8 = 208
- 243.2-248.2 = 148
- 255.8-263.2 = 153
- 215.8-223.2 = 200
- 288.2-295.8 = 121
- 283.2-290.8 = 88.9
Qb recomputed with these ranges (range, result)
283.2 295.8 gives 138.9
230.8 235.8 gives 166.1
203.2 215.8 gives 219.4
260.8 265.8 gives 157.2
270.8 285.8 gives 149.4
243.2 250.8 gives 151.8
